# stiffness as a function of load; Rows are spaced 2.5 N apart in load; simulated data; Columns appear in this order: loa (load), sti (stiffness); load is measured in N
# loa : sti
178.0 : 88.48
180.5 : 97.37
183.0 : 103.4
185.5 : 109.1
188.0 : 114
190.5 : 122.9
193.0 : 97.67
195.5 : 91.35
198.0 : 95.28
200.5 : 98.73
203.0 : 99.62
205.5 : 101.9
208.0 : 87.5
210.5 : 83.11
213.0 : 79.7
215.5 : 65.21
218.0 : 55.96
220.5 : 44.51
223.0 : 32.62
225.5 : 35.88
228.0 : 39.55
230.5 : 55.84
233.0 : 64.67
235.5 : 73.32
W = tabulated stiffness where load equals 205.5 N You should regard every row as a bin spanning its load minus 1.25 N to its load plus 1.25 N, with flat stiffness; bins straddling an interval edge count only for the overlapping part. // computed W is 101.9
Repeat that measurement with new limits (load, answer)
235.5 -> 73.32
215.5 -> 65.21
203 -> 99.62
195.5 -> 91.35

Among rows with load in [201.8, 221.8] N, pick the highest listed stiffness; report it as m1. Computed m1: 101.9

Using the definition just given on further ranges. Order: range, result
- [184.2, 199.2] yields 122.9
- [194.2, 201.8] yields 98.73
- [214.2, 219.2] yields 65.21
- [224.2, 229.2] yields 39.55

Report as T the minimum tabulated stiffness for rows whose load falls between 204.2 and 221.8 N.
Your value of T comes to 44.51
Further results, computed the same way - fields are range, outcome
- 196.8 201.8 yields 95.28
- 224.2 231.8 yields 35.88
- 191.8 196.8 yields 91.35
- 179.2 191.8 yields 97.37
